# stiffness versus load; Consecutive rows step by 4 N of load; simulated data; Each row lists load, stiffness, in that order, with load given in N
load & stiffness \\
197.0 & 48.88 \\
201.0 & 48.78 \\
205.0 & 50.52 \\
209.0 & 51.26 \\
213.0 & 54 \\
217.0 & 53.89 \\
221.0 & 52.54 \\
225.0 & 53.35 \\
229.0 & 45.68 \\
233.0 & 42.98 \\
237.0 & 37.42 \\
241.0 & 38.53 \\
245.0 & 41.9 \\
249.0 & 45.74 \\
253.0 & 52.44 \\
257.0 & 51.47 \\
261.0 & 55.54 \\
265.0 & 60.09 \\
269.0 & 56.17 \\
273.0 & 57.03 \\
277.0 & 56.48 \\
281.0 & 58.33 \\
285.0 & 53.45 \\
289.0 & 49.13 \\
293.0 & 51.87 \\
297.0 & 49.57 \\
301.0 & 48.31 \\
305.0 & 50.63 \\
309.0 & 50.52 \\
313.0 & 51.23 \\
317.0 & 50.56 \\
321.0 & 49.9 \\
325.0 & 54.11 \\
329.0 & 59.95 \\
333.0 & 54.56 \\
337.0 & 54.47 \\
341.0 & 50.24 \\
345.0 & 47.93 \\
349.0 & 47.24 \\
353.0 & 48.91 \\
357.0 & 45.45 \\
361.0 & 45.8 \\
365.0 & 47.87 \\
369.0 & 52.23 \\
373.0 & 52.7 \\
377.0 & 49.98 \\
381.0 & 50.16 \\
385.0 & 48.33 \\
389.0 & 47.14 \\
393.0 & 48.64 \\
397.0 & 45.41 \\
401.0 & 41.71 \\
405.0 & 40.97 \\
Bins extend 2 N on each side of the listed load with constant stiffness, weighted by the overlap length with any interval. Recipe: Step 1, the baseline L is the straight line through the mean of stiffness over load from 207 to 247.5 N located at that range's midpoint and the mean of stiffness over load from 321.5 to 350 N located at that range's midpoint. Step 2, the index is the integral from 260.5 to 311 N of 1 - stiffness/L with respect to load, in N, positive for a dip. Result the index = -3.52 N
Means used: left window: 47.1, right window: 52.7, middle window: 53.6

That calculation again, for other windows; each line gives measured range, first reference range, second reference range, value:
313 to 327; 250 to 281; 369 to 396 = 0.3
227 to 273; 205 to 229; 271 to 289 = 4.8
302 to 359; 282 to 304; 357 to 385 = -1.1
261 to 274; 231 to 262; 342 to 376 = -3.2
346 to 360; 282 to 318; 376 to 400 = 0.5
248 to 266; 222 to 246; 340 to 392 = -3.4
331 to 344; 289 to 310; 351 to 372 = -1.0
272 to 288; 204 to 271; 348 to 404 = -2.2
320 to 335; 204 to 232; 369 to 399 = -1.5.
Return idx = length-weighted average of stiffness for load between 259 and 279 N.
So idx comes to 57.1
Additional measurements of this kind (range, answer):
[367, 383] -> 51.3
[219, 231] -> 50.5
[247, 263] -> 51.3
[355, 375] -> 48.8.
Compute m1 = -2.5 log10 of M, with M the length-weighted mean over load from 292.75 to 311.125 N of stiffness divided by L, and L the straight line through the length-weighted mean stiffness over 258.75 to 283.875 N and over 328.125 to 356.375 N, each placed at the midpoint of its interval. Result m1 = 0.094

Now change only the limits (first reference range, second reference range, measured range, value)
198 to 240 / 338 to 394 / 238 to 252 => 0.15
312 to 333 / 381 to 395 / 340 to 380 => 0.04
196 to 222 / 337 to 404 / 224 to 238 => 0.14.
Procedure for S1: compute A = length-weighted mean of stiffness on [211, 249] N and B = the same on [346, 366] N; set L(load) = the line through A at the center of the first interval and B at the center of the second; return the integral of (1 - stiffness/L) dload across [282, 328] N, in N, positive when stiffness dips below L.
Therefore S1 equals -4.23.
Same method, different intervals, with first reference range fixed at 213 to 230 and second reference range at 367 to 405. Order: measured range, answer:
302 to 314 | -0.1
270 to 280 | -1.2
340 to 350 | 0.1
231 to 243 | 2.8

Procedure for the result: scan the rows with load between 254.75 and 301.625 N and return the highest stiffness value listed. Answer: 60.09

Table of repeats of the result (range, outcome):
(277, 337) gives 59.95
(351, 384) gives 52.7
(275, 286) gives 58.33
